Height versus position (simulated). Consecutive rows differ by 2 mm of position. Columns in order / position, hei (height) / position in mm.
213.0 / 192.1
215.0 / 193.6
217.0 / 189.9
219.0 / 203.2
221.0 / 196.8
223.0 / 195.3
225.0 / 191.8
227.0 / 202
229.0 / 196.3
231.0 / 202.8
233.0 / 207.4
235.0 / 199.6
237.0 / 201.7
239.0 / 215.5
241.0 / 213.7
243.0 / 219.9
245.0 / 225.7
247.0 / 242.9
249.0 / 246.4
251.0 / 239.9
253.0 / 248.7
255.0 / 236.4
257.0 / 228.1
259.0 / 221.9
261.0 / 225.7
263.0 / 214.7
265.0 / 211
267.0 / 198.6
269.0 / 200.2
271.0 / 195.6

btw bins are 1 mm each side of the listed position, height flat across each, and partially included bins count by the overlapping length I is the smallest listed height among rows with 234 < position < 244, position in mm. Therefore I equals 199.6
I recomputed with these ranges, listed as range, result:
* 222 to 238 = 191.8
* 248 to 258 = 228.1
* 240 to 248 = 213.7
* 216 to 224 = 189.9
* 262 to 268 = 198.6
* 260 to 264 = 214.7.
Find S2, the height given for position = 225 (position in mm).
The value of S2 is 191.8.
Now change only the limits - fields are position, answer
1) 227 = 202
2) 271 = 195.6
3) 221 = 196.8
